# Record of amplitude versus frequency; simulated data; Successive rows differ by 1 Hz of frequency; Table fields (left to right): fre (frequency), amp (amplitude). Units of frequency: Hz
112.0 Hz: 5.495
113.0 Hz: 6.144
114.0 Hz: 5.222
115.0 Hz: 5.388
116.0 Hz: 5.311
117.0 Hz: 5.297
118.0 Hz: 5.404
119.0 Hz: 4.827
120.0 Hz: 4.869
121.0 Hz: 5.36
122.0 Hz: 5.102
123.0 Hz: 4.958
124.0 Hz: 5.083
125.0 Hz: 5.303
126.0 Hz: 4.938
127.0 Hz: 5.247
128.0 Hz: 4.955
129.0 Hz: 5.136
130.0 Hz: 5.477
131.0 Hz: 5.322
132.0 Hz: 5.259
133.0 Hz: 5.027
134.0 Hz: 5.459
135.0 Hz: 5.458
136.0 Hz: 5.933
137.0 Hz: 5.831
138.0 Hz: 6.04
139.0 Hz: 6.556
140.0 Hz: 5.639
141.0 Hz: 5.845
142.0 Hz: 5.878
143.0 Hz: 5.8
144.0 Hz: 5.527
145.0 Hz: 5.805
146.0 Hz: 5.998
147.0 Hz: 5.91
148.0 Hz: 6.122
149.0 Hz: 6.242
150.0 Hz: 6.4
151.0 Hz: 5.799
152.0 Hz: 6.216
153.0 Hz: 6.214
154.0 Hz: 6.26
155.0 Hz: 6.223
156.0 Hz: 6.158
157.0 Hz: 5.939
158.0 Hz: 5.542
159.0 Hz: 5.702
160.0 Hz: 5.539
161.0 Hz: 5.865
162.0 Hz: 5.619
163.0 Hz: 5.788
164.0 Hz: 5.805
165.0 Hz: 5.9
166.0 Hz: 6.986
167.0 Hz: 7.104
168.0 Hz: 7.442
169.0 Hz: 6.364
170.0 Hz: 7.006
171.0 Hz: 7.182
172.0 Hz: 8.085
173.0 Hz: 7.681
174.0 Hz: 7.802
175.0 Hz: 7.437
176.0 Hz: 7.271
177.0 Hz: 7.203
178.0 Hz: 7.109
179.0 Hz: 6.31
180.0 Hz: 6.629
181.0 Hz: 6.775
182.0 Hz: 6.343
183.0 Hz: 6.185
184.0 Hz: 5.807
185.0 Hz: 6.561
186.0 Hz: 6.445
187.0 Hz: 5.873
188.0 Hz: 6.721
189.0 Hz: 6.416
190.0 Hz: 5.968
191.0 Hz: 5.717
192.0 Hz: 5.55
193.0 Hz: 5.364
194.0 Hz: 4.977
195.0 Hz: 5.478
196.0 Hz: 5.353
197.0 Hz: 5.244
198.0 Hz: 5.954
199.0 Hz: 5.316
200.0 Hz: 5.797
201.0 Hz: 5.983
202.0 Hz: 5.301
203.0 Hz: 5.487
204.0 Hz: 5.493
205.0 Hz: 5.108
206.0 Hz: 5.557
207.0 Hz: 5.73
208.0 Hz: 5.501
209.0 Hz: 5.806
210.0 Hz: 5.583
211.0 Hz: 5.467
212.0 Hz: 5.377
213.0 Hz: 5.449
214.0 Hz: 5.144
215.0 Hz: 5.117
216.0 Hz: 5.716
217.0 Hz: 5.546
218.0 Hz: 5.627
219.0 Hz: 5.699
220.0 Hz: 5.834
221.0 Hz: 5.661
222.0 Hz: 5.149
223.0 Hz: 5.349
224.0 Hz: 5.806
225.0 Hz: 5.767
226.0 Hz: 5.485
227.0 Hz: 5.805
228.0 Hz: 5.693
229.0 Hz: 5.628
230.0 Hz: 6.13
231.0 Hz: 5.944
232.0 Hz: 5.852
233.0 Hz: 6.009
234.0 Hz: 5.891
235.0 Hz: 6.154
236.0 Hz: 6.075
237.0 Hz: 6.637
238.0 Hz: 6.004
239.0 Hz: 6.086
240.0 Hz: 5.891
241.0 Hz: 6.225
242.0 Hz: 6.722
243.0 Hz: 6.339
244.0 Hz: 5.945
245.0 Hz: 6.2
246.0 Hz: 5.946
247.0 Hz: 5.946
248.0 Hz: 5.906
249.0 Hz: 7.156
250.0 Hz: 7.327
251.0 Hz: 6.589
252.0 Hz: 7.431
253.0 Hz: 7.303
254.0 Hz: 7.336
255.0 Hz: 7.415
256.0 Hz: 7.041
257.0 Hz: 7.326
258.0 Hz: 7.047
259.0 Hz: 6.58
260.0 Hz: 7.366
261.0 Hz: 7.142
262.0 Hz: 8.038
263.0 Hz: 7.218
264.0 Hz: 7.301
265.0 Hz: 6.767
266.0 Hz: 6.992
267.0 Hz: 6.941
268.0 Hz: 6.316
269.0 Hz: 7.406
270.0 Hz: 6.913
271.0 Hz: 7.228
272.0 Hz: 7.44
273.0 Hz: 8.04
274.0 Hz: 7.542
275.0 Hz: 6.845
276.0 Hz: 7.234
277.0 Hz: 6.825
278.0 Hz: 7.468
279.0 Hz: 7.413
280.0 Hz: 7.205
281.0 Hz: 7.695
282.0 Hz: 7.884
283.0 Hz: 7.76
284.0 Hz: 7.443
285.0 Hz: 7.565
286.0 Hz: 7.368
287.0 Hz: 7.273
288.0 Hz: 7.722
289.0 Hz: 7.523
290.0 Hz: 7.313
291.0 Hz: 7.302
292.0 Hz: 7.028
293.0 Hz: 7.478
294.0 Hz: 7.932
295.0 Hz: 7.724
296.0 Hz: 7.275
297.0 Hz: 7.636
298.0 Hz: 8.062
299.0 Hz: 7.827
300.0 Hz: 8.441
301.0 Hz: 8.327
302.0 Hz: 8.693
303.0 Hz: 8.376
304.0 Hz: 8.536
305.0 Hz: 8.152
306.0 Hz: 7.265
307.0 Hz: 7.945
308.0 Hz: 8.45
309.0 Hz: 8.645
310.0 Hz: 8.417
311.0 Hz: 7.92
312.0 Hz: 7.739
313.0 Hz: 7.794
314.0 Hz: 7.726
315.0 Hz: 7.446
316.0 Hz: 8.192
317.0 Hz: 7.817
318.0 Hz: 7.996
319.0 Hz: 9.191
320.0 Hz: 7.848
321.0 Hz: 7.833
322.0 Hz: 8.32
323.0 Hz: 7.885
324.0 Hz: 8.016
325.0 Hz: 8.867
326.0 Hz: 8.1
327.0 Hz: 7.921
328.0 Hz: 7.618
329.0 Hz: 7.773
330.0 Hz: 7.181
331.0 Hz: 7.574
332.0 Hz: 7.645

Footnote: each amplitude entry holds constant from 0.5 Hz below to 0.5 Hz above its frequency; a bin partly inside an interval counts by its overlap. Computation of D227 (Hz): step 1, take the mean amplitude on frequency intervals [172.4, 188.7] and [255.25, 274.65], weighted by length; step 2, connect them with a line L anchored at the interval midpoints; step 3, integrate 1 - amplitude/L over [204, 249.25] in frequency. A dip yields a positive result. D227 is 7.7 Hz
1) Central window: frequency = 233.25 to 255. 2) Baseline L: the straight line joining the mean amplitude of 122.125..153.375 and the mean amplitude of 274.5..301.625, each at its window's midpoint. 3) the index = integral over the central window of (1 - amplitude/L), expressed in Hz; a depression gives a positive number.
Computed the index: 1.7 Hz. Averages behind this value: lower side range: 5.65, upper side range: 7.54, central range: 6.45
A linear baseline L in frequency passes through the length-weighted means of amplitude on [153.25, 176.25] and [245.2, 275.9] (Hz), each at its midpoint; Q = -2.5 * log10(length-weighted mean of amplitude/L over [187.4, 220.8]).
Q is 0.21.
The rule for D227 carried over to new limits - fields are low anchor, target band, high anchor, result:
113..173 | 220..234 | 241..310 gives 2.2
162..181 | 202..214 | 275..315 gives 2.8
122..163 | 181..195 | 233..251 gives -0.1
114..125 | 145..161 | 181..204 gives -1.6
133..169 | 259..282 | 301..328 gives 0.9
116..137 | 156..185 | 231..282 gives -4.0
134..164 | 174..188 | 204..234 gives -2.1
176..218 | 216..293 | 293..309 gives 4.1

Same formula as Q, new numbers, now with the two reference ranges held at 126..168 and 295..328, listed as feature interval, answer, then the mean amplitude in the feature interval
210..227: 0.23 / 5.52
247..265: 0.03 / 7.1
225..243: 0.17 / 6.02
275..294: 0.04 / 7.42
